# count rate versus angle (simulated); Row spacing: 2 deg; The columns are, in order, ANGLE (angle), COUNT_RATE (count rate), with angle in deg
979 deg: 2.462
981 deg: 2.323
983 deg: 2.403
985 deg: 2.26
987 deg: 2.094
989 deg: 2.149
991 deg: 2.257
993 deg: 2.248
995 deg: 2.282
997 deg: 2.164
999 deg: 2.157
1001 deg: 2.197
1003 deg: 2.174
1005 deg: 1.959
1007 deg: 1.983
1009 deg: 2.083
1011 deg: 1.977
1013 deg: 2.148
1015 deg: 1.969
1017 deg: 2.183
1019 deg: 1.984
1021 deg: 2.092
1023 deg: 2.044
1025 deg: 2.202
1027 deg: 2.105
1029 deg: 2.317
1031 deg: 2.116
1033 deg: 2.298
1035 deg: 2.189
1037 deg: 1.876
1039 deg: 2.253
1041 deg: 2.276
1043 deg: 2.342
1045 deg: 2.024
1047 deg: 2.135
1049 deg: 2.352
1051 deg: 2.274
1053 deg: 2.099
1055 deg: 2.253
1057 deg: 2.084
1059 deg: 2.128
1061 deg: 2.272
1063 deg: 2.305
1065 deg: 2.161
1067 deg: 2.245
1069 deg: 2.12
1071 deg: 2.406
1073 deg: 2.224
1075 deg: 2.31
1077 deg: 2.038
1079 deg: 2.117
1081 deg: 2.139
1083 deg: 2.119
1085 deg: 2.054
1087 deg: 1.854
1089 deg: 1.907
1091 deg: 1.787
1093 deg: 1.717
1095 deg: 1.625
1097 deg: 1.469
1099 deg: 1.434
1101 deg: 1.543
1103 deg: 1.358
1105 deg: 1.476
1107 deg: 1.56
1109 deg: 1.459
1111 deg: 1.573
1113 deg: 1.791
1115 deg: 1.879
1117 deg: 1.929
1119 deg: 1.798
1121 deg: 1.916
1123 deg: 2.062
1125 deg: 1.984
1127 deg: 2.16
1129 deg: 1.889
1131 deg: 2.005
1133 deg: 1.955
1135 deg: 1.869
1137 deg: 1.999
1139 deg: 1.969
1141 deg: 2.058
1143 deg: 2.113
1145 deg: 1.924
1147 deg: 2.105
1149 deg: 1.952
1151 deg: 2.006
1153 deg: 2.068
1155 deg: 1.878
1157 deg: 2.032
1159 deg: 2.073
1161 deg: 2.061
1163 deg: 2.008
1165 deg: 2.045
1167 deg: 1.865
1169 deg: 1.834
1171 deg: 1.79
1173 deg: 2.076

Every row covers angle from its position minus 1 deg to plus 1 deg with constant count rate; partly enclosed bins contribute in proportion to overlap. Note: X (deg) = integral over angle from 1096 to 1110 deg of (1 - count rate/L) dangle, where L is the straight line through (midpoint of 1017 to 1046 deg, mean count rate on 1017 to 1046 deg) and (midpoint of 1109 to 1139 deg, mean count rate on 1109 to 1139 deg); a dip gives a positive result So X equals 3.48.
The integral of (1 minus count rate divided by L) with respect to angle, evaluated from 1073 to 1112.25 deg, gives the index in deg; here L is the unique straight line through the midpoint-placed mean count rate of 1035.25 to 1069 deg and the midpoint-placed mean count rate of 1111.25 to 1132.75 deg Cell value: 5.1 deg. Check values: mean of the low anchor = 2.19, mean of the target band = 1.78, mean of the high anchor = 1.93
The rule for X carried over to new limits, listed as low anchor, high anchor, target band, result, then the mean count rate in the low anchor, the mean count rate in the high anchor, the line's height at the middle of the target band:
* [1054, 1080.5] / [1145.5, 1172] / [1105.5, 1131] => 3.0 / 2.2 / 1.98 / 2.08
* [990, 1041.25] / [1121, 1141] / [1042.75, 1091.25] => -2.0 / 2.13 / 1.99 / 2.07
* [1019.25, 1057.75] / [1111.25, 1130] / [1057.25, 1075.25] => -1.3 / 2.17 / 1.92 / 2.09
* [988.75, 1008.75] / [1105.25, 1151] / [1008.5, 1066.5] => -2.2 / 2.15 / 1.9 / 2.08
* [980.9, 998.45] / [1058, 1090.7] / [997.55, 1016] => 1.2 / 2.24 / 2.14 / 2.22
